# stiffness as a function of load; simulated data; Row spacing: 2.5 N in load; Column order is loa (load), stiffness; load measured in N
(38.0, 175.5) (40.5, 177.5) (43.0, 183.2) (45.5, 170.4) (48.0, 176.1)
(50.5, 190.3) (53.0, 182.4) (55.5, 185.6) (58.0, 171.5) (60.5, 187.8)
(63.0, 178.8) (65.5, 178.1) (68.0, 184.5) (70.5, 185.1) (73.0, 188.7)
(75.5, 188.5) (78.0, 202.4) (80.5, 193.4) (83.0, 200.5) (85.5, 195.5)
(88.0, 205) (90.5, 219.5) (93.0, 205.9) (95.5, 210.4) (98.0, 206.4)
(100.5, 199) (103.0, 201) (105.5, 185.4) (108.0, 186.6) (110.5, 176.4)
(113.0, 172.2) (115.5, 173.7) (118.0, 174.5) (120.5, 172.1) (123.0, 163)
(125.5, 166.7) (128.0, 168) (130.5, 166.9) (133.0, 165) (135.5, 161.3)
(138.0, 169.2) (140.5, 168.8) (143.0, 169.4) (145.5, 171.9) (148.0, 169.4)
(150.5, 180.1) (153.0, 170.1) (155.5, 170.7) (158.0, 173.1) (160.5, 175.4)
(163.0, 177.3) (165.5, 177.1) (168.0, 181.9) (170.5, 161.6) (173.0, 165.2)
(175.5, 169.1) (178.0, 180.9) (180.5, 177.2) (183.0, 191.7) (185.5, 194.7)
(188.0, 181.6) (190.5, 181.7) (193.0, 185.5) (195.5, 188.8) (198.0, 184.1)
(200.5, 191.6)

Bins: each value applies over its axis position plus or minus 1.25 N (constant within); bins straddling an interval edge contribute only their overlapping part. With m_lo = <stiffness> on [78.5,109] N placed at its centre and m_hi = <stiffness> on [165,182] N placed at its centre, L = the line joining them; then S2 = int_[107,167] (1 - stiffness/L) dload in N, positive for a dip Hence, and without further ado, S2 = 4.57 N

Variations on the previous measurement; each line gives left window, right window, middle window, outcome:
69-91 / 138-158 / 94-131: 0.6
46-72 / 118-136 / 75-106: -4.8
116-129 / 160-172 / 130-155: 0.3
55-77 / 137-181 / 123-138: 0.9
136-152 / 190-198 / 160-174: 0.4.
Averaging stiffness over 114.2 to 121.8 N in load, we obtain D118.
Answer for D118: 173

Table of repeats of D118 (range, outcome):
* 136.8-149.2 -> 170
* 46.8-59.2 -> 181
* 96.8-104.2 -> 202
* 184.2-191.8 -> 186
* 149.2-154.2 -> 175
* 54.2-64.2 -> 181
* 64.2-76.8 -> 185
